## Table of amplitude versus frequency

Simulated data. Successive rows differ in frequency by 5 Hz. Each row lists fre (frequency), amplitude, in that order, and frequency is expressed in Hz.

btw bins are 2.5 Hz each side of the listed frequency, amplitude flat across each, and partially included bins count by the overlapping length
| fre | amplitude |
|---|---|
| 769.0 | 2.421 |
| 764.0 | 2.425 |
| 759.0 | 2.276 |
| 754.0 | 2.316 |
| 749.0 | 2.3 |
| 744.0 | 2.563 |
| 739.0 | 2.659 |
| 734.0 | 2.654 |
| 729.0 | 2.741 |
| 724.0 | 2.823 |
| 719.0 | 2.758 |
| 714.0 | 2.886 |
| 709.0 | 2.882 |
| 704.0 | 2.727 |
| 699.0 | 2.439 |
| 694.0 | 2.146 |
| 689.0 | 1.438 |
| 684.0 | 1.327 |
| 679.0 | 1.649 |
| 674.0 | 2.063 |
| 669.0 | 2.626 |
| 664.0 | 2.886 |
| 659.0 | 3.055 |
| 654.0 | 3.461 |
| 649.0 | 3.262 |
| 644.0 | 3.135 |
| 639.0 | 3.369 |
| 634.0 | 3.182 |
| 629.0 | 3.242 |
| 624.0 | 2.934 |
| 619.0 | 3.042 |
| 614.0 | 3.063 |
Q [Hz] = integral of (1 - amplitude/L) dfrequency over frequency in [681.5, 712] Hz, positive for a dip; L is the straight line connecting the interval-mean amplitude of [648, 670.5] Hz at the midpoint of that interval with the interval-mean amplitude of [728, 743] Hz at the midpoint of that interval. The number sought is 7.3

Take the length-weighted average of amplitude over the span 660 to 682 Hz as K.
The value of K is 2.33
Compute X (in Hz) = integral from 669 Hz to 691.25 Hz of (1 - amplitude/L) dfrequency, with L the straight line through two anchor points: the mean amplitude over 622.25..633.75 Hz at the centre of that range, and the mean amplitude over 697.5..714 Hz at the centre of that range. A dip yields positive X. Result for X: 8.8 Hz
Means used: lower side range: 3.12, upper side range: 2.73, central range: 1.73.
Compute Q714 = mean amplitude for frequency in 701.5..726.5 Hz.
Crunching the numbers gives 2.82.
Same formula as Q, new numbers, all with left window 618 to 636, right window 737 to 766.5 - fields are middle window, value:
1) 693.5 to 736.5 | -1.3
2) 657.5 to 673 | 0.7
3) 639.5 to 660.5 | -1.9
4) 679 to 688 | 4.4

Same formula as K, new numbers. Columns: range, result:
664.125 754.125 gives 2.4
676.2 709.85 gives 2.05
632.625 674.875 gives 3.04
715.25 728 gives 2.79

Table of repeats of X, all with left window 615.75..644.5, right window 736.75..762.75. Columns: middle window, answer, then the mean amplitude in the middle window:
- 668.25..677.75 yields 2.3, 2.2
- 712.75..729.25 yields -1.3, 2.8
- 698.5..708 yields 0.1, 2.66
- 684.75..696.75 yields 4.5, 1.74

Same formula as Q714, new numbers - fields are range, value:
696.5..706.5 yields 2.58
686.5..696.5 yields 1.79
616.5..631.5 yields 3.07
